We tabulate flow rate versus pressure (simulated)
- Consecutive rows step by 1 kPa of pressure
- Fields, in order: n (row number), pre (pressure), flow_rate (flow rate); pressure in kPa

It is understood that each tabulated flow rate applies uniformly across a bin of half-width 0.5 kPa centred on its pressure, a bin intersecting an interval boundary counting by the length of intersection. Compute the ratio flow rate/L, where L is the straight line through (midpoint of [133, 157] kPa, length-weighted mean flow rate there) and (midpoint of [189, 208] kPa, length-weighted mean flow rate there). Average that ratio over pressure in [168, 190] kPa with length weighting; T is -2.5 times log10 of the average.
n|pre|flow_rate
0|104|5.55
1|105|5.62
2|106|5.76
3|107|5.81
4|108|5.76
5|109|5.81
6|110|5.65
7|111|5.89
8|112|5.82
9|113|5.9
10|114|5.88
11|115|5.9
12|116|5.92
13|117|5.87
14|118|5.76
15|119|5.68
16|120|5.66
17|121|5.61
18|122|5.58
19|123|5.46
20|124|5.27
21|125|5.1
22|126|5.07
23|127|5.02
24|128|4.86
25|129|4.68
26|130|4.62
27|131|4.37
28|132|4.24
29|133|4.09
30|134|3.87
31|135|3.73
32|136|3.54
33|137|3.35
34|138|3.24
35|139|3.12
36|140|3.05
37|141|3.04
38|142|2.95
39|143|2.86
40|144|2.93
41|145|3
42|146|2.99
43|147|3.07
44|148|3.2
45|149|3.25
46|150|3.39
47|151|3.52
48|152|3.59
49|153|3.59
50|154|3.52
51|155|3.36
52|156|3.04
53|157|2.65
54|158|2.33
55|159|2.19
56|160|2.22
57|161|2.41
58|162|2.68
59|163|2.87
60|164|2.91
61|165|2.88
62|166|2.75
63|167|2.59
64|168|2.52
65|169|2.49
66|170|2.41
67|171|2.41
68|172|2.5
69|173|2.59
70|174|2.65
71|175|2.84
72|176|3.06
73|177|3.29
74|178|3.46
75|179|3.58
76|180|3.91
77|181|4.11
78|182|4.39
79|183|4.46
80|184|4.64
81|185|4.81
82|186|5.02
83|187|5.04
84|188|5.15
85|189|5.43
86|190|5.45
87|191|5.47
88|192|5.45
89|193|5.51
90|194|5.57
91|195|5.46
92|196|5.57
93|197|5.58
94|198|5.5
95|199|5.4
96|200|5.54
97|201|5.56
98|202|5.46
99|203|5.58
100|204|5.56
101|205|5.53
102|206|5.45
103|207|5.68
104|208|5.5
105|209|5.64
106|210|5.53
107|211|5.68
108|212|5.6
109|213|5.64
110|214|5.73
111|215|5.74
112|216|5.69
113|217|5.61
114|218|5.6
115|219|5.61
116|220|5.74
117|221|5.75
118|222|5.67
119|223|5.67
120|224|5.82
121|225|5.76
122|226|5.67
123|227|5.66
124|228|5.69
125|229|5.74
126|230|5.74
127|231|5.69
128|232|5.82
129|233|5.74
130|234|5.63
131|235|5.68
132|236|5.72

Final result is 0.26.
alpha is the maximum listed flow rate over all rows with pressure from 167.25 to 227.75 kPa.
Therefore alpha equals 5.82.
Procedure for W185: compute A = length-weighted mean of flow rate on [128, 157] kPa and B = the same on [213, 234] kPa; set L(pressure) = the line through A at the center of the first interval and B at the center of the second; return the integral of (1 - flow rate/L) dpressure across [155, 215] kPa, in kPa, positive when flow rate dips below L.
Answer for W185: 6.1 kPa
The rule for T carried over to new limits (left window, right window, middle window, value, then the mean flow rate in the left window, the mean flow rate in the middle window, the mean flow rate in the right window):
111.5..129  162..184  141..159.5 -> 0.32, 5.53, 3.08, 3.11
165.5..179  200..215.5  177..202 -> -0.20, 2.77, 4.98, 5.59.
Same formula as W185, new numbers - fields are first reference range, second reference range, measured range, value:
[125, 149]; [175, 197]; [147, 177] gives 9.6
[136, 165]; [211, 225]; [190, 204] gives -1.9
